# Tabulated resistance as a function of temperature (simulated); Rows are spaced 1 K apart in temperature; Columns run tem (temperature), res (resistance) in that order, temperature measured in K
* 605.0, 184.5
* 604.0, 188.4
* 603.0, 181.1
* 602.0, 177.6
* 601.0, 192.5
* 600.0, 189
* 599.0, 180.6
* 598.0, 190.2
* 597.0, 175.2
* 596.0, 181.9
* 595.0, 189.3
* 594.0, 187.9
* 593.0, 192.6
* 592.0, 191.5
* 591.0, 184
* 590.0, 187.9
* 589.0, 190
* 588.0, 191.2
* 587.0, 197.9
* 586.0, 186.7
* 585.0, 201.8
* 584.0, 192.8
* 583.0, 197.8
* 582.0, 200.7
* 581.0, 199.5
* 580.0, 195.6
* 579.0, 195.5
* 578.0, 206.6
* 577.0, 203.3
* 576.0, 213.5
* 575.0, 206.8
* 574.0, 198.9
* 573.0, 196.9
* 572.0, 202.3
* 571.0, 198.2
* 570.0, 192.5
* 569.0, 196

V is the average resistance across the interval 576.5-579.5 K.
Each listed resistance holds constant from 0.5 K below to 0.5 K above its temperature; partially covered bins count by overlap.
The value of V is 202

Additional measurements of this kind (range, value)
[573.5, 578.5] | 206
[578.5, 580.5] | 196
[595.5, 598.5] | 182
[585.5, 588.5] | 192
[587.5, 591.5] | 188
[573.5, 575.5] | 203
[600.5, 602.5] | 185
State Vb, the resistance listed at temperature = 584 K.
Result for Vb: 192.8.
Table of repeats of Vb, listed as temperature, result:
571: 198.2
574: 198.9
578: 206.6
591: 184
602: 177.6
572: 202.3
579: 195.5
